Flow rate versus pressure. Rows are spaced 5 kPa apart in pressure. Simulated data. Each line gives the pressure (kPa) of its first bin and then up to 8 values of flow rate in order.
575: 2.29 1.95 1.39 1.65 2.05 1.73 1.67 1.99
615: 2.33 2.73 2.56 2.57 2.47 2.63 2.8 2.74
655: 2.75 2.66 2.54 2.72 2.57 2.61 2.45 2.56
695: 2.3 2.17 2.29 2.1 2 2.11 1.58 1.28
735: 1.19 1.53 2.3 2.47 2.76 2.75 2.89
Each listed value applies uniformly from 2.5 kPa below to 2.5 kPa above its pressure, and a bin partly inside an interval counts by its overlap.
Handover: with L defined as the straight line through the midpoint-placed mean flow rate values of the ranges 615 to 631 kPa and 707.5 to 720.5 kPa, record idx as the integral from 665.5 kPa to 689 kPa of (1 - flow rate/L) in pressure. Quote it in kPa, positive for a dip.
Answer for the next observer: -3.20 kPa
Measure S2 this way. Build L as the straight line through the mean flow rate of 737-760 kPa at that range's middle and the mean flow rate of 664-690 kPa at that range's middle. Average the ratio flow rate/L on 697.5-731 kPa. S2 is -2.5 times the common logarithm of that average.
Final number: 0.234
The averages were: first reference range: 2.58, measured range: 1.96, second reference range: 2.29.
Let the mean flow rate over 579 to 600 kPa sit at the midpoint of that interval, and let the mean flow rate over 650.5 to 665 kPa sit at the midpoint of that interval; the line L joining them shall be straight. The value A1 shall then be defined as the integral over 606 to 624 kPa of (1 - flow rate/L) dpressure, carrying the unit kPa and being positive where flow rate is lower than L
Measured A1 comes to -1.79 kPa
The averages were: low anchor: 1.74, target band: 2.31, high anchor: 2.68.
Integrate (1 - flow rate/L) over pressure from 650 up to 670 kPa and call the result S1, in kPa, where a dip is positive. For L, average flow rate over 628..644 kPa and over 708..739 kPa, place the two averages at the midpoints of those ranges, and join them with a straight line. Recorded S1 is -2.9 kPa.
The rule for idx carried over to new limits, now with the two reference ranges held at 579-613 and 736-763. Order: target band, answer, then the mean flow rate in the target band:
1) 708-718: 0.60 kPa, 2.05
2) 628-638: -3.25 kPa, 2.52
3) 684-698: -2.14 kPa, 2.43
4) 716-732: 3.72 kPa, 1.7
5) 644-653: -3.71 kPa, 2.76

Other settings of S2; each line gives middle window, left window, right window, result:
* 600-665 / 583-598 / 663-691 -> -0.16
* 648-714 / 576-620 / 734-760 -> -0.21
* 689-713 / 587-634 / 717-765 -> -0.09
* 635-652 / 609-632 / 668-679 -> -0.06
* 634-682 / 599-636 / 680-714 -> -0.16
